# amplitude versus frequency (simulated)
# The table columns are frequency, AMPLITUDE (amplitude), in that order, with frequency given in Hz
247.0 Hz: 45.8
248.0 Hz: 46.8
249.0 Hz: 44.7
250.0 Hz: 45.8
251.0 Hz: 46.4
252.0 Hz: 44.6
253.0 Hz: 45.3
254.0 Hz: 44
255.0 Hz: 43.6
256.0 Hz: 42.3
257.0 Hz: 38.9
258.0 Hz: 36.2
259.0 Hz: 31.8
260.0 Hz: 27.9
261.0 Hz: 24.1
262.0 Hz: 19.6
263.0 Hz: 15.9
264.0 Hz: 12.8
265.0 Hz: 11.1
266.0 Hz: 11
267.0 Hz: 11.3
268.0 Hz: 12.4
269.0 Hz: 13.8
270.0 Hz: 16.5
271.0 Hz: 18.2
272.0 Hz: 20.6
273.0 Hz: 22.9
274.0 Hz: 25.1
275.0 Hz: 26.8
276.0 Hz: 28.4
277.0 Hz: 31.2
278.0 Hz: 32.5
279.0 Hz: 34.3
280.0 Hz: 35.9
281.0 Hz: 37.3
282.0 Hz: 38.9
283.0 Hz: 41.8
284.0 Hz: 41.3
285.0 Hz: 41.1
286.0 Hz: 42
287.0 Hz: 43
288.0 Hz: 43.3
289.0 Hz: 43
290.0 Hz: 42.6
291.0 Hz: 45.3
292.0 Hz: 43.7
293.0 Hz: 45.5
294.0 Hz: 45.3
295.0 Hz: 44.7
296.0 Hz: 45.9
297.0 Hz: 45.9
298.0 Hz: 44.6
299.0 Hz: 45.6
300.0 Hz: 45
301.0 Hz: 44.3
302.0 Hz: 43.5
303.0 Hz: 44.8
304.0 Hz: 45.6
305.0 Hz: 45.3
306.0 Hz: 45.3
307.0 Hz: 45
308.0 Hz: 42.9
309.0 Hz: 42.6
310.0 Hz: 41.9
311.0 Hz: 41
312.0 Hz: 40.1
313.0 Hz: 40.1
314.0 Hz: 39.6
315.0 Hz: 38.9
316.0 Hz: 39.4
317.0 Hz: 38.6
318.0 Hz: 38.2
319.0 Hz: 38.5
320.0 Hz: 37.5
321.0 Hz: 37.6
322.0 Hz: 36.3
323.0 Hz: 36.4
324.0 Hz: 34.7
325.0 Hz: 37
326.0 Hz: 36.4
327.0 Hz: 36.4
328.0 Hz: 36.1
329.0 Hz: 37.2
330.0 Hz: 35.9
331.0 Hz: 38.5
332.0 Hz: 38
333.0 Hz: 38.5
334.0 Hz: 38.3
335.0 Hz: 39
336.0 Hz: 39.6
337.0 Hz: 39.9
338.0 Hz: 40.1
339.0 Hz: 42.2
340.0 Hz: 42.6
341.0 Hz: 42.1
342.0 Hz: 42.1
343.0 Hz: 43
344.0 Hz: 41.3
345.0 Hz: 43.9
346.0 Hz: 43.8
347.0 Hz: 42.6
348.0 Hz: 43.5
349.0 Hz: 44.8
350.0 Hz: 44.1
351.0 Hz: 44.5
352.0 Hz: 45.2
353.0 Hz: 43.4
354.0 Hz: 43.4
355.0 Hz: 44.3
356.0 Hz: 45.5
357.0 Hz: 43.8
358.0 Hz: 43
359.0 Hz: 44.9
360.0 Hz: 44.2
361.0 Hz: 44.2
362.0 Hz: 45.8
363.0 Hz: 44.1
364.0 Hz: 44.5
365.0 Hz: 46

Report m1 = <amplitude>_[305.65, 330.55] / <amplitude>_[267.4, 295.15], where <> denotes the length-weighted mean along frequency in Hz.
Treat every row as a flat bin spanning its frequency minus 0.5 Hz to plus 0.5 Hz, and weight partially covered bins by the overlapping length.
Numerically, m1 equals 1.1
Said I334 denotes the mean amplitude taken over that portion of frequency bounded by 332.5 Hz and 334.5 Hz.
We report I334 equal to 38.4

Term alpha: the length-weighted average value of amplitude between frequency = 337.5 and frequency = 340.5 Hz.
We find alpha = 41.6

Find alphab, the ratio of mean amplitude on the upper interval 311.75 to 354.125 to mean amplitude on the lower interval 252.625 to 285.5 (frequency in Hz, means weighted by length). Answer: 1.41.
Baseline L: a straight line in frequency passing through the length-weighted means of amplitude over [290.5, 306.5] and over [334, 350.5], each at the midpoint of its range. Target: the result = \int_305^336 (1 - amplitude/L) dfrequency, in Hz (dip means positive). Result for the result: 3.3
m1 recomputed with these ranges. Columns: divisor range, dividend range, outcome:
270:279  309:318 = 1.56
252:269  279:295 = 1.56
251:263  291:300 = 1.26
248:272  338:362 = 1.51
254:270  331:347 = 1.71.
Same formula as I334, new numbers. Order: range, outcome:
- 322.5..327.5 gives 36.2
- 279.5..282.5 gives 37.4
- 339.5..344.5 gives 42.2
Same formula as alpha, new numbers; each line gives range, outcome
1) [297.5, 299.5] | 45.1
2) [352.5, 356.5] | 44.1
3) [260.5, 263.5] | 19.9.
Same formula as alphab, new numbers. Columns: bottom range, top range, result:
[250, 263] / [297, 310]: 1.22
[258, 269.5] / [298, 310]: 2.44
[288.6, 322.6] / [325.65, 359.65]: 0.98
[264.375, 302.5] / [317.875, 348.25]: 1.14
